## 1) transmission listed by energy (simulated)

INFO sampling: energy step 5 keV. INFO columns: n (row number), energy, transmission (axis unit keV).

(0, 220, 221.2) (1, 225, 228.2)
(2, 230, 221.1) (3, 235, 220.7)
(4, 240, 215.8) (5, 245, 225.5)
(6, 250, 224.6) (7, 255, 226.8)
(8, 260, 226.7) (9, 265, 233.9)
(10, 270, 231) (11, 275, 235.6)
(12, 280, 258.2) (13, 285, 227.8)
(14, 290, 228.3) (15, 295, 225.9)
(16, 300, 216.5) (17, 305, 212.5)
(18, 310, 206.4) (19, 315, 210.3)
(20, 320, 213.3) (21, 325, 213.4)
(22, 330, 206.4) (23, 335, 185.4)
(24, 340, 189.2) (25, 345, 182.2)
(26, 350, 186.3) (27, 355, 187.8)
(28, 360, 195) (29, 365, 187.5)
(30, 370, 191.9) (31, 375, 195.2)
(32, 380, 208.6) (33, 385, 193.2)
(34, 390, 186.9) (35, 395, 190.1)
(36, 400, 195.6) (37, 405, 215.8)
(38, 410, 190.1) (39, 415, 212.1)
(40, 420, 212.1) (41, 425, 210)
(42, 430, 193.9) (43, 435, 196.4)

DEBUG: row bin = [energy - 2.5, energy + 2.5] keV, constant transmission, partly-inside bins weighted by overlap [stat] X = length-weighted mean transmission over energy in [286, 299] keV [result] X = 226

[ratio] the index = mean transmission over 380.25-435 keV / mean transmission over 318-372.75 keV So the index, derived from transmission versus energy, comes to 1.0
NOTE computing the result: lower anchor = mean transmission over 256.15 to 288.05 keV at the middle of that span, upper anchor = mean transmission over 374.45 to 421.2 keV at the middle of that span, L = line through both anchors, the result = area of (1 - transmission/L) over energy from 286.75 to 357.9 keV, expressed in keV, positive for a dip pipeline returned 5.3 keV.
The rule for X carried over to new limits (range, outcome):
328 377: 190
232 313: 226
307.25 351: 200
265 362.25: 212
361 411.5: 196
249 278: 231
